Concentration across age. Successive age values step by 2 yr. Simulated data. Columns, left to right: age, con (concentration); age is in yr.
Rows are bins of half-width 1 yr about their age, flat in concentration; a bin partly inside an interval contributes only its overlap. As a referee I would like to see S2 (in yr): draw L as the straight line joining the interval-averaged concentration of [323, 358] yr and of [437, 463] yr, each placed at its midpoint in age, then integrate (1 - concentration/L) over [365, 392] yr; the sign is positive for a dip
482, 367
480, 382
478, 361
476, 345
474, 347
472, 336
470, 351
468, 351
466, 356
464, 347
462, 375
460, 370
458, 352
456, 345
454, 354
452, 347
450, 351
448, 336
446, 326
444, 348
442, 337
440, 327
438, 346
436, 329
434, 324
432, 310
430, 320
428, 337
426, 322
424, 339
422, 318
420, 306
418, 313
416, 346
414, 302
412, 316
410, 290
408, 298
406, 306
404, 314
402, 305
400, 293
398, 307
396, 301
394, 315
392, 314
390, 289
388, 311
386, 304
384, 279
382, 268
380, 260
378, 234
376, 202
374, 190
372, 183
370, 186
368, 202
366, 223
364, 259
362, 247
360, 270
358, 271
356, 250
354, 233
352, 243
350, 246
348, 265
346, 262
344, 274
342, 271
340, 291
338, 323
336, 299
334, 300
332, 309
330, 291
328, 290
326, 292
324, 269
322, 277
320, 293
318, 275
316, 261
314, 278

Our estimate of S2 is 5.2 yr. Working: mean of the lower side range 277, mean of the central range 244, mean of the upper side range 347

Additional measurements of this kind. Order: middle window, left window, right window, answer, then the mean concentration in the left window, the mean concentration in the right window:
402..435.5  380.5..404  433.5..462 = 0.4 yr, 299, 344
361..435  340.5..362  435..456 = 3.9 yr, 259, 340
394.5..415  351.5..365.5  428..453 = -0.4 yr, 253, 334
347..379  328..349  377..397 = 6.3 yr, 289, 288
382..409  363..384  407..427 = -3.3 yr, 223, 315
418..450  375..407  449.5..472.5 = -0.1 yr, 288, 353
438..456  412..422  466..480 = -0.3 yr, 317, 351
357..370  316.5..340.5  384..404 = 2.5 yr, 292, 304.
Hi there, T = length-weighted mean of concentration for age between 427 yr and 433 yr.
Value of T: 322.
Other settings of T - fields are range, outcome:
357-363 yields 263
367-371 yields 194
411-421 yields 317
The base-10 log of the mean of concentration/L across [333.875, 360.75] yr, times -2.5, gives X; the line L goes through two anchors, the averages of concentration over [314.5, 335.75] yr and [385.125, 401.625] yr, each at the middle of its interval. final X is 0.08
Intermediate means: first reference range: 286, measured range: 270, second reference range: 304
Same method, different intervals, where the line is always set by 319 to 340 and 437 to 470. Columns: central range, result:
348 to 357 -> 0.23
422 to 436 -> 0.04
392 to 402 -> 0.06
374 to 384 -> 0.30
